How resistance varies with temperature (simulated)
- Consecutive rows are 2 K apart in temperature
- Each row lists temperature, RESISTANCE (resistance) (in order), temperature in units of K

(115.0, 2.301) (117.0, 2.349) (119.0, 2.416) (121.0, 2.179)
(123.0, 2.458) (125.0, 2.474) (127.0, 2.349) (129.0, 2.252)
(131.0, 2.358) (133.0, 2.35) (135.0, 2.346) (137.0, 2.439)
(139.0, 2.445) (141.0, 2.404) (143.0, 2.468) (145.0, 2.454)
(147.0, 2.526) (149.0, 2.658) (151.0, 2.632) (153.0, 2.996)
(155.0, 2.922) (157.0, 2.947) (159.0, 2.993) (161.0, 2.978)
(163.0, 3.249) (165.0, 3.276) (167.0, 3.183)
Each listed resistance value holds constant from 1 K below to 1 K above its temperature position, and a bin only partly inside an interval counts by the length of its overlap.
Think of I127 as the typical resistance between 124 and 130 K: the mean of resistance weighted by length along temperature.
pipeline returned 2.36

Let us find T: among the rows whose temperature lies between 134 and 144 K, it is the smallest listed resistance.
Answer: 2.346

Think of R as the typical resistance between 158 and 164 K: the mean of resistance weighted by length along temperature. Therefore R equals 3.07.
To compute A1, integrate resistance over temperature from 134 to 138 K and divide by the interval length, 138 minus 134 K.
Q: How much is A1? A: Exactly 2.39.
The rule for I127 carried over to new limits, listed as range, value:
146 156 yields 2.75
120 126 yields 2.37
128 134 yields 2.32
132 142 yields 2.4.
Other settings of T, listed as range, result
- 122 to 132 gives 2.252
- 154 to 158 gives 2.922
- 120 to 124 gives 2.179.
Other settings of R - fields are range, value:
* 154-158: 2.93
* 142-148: 2.48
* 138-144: 2.44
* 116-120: 2.38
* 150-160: 2.9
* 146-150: 2.59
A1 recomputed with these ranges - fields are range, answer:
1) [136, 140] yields 2.44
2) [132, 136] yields 2.35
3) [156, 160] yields 2.97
